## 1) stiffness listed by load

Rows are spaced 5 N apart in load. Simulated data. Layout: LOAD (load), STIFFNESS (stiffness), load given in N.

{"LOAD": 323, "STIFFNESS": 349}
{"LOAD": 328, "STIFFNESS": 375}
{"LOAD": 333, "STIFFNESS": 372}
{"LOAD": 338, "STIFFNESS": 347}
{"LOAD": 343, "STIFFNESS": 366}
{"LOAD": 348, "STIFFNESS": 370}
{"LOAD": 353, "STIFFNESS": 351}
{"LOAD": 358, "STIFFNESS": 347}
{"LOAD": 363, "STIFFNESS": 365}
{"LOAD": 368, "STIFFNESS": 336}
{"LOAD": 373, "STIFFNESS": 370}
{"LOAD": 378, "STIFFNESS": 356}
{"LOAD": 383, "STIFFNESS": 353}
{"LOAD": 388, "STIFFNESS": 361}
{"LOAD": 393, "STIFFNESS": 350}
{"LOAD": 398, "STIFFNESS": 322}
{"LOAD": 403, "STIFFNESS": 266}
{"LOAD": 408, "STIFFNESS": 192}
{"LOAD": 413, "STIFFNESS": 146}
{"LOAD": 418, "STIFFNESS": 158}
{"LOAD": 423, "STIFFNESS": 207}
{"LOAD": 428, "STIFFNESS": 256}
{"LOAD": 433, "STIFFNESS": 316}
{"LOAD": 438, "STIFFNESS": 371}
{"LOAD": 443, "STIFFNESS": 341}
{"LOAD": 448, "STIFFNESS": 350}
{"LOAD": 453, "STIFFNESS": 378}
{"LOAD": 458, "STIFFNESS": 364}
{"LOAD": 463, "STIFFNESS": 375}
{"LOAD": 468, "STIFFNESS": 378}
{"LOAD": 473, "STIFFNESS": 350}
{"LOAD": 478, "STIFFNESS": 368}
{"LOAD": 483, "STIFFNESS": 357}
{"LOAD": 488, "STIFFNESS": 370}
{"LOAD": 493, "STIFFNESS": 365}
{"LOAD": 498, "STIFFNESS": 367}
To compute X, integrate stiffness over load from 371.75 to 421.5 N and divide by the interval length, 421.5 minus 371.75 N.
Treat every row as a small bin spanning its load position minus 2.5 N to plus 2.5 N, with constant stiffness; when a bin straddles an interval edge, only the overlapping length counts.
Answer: 284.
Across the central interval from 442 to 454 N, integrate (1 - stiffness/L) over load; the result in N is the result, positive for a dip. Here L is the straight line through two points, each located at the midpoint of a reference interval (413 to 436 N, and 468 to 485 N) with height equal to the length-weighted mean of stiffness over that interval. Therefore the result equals -2.81 N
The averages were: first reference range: 228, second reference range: 361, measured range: 356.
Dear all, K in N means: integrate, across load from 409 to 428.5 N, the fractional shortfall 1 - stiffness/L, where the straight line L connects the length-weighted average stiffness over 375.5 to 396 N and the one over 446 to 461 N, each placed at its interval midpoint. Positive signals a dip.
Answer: 9.5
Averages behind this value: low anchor 354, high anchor 365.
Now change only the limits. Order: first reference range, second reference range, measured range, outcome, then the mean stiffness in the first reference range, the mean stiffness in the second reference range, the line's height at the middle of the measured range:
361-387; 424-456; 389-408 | 2.5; 356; 330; 346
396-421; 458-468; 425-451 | -2.1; 214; 373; 300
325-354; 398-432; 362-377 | -2.5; 364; 218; 306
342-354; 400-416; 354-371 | -1.3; 363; 204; 325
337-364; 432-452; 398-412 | 4.6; 358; 349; 353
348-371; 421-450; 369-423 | 7.8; 352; 308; 331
